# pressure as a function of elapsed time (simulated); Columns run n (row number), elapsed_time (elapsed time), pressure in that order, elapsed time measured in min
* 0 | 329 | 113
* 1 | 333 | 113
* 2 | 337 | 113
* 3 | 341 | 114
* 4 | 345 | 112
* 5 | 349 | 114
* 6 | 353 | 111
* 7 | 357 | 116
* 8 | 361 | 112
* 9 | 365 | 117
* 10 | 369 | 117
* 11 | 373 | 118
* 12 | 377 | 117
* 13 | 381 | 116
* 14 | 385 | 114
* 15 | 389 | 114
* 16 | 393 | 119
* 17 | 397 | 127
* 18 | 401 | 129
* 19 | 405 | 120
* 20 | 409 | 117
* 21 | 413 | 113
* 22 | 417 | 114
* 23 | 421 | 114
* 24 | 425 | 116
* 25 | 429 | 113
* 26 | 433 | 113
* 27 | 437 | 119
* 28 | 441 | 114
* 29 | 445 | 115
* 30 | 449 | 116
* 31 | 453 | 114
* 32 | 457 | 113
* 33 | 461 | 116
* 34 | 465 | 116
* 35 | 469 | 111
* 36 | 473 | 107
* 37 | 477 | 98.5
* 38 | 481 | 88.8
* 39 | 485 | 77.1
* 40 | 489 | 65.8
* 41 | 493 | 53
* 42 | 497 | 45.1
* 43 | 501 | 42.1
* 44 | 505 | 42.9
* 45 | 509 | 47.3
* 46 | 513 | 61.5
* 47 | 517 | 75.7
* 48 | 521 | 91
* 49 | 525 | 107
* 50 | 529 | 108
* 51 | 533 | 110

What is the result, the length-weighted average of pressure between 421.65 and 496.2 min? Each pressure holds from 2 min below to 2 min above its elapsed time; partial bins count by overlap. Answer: 103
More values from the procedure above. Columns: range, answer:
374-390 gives 116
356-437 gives 117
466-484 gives 101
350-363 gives 113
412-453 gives 115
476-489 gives 83.9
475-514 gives 62.2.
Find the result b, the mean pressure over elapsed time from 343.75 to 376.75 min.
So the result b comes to 115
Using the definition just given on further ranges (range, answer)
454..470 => 114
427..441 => 115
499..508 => 43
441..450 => 115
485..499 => 57.8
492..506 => 45.5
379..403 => 120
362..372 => 117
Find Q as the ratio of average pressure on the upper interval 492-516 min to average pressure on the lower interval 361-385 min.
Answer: 0.43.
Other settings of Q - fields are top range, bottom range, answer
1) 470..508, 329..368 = 0.61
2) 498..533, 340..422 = 0.63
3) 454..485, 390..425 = 0.89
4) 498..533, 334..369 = 0.64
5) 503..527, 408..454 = 0.62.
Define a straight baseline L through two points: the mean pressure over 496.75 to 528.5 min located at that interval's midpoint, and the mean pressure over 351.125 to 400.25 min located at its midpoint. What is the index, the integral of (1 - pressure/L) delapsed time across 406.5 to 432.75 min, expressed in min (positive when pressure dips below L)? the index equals -3.6 min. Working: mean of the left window 117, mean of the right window 67.2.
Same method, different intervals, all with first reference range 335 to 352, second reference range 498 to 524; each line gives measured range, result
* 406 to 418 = -3.03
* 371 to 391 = -2.81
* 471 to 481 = -3.86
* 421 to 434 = -4.02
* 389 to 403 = -3.84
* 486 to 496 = 1.17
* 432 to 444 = -4.52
